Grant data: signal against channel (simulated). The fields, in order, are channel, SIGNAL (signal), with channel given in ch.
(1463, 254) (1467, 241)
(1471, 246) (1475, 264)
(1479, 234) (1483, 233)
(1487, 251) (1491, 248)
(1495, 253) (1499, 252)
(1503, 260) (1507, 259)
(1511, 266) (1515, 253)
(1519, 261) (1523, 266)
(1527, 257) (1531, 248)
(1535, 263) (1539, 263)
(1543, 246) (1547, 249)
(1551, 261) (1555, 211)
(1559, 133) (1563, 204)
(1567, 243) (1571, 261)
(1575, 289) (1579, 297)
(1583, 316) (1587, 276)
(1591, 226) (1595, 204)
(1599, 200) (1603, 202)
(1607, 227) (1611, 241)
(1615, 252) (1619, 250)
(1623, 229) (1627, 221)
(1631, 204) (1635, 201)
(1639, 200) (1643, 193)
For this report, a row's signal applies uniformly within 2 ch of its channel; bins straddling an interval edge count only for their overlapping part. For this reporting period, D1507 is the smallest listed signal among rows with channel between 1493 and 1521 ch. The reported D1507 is 252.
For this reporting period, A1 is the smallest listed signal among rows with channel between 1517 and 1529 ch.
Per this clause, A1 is 257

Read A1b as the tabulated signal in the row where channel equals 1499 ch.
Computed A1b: 252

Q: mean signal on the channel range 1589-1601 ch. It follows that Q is 210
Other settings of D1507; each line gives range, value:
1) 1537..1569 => 133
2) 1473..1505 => 233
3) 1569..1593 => 226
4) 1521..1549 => 246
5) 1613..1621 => 250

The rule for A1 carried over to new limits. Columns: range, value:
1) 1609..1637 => 201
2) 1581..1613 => 200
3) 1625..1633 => 204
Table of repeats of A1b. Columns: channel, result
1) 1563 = 204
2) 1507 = 259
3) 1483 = 233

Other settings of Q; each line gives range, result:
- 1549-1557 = 236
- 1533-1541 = 263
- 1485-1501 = 251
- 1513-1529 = 259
